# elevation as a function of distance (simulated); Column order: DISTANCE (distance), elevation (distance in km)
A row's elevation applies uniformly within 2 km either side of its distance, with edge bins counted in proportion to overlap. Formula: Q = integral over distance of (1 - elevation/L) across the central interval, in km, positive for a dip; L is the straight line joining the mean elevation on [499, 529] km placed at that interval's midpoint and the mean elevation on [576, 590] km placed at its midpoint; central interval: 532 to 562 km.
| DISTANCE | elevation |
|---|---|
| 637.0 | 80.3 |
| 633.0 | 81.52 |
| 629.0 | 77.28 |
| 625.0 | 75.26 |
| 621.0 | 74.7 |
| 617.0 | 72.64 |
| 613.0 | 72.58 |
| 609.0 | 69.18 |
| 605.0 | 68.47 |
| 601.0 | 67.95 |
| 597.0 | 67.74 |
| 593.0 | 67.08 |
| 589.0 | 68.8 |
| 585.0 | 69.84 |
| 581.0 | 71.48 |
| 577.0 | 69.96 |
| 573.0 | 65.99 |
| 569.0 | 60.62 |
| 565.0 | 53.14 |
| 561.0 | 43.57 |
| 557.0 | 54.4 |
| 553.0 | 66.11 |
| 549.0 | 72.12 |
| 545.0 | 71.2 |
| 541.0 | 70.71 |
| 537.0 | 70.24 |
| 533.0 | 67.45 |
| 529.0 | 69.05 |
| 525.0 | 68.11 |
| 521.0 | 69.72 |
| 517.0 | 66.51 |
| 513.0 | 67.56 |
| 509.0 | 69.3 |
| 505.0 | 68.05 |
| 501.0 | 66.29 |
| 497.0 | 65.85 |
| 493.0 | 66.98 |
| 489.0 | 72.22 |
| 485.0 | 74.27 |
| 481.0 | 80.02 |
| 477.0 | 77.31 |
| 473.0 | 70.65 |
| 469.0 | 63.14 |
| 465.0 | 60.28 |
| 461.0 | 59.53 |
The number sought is 1.7 km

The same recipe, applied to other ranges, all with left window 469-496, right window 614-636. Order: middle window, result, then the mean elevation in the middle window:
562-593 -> 4.1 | 65.1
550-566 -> 4.1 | 55.5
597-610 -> 1.3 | 68.4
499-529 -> 2.2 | 68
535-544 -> 0.4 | 70.6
